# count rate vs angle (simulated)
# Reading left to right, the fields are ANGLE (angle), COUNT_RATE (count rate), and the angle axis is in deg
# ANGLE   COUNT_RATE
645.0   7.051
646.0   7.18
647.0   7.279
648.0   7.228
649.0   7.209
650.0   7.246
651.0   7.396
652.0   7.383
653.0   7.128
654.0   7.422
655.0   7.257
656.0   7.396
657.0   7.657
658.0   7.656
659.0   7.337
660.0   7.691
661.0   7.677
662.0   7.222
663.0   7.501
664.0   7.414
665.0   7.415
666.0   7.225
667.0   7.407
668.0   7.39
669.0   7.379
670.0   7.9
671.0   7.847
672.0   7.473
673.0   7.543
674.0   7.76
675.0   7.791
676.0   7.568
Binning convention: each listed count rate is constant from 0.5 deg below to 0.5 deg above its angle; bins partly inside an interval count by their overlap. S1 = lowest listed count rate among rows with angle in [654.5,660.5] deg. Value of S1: 7.257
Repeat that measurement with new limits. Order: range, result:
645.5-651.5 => 7.18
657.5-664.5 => 7.222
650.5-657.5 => 7.128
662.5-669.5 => 7.225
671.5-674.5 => 7.473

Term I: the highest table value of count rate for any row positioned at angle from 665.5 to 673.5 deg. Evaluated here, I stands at 7.9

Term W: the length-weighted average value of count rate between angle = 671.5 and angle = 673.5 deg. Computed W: 7.51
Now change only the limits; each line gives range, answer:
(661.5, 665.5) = 7.39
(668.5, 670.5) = 7.64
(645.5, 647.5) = 7.23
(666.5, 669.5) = 7.39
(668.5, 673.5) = 7.63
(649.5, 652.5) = 7.34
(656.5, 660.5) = 7.59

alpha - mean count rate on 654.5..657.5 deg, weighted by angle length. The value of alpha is 7.44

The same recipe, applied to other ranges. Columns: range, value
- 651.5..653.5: 7.26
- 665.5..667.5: 7.32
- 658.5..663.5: 7.49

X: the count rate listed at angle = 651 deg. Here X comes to 7.396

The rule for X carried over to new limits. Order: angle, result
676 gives 7.568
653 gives 7.128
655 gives 7.257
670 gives 7.9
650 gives 7.246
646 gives 7.18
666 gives 7.225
